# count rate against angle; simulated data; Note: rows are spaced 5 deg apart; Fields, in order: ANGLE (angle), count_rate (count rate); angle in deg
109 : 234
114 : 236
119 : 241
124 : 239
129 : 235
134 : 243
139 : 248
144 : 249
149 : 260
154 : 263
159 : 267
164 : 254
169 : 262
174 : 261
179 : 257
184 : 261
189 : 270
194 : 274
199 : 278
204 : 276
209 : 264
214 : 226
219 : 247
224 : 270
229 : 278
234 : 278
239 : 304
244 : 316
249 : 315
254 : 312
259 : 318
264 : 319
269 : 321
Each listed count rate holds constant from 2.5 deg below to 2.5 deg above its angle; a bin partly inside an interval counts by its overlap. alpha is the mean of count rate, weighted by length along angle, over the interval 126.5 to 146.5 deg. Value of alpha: 244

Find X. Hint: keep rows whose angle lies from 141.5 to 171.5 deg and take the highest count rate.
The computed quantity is 267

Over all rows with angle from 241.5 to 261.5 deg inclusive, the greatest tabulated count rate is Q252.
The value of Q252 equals 318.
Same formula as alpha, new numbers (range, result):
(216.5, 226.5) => 258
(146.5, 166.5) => 261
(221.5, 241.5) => 282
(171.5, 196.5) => 265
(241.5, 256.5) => 314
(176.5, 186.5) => 259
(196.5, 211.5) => 273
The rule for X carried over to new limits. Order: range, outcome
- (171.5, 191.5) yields 270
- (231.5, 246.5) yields 316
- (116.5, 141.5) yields 248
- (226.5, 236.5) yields 278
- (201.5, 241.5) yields 304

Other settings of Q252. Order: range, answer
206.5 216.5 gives 264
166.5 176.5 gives 262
